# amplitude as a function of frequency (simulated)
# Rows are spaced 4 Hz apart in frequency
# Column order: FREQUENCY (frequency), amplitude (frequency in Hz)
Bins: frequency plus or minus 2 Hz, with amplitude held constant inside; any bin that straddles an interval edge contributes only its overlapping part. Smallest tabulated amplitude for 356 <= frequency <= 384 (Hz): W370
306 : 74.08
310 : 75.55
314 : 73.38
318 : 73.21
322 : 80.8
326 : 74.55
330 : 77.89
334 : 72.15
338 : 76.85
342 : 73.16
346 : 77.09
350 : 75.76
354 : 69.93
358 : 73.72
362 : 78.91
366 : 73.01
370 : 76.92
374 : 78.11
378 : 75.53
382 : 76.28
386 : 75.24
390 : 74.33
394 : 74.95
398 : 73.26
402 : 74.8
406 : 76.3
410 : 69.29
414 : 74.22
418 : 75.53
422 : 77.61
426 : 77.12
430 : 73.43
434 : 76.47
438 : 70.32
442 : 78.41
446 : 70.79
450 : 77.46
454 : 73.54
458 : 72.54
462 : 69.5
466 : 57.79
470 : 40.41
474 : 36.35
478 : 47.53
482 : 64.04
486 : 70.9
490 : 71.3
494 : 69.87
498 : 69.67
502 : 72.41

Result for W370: 73.01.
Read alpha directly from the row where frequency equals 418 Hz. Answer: 75.53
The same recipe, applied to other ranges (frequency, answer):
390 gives 74.33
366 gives 73.01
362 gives 78.91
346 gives 77.09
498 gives 69.67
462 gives 69.5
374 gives 78.11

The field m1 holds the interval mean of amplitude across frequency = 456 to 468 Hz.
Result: 66.6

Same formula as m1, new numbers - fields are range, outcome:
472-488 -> 54.7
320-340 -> 76.4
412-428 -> 76.1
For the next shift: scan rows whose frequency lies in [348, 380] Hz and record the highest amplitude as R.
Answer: 78.91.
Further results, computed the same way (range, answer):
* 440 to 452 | 78.41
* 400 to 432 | 77.61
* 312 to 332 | 80.8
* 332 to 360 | 77.09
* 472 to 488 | 70.9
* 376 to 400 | 76.28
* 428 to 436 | 76.47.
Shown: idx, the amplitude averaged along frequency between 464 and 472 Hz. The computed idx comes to 49.1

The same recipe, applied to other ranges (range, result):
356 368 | 75.2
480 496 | 69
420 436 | 76.2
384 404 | 74.5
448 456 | 75.5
